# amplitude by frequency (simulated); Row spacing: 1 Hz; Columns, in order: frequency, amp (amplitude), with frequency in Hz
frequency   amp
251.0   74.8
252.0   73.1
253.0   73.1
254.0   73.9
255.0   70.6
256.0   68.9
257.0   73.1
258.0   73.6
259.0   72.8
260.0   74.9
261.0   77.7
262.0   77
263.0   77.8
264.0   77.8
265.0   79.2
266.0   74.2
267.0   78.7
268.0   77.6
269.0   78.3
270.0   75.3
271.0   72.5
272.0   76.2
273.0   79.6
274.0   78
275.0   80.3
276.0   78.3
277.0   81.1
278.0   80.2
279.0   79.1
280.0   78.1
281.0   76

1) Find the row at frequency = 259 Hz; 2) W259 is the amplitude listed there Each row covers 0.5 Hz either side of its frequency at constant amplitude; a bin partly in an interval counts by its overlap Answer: 72.8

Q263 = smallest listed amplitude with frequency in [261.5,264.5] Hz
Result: 77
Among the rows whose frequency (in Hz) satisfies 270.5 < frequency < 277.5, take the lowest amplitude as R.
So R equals 72.5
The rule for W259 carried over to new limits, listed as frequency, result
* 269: 78.3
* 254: 73.9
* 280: 78.1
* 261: 77.7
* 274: 78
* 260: 74.9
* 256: 68.9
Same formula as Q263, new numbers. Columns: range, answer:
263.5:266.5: 74.2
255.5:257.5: 68.9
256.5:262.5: 72.8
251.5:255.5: 70.6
